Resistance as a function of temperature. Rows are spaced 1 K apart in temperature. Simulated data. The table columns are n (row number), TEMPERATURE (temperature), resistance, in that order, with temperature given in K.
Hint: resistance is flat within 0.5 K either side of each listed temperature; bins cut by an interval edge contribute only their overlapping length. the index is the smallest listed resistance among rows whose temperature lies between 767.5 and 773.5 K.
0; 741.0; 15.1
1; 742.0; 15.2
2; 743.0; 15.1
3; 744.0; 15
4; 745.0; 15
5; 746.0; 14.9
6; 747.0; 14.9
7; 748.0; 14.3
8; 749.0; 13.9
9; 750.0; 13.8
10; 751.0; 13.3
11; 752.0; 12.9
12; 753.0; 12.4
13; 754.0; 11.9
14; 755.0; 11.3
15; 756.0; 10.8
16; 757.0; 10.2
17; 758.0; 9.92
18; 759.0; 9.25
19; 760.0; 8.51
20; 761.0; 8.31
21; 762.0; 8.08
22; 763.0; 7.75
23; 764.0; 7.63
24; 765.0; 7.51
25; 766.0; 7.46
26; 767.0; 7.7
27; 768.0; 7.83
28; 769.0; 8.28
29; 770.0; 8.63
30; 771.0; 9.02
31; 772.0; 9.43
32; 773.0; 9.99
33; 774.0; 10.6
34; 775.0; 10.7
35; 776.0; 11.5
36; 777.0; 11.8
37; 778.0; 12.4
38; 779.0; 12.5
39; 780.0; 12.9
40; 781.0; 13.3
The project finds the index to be 7.83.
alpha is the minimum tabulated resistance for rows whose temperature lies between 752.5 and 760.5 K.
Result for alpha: 8.51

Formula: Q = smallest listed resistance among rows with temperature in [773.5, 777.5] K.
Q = 10.6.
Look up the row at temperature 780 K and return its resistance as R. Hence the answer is 12.9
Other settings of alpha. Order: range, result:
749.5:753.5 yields 12.4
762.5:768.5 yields 7.46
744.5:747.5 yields 14.9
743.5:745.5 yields 15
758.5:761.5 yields 8.31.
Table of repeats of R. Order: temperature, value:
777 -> 11.8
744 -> 15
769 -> 8.28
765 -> 7.51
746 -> 14.9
